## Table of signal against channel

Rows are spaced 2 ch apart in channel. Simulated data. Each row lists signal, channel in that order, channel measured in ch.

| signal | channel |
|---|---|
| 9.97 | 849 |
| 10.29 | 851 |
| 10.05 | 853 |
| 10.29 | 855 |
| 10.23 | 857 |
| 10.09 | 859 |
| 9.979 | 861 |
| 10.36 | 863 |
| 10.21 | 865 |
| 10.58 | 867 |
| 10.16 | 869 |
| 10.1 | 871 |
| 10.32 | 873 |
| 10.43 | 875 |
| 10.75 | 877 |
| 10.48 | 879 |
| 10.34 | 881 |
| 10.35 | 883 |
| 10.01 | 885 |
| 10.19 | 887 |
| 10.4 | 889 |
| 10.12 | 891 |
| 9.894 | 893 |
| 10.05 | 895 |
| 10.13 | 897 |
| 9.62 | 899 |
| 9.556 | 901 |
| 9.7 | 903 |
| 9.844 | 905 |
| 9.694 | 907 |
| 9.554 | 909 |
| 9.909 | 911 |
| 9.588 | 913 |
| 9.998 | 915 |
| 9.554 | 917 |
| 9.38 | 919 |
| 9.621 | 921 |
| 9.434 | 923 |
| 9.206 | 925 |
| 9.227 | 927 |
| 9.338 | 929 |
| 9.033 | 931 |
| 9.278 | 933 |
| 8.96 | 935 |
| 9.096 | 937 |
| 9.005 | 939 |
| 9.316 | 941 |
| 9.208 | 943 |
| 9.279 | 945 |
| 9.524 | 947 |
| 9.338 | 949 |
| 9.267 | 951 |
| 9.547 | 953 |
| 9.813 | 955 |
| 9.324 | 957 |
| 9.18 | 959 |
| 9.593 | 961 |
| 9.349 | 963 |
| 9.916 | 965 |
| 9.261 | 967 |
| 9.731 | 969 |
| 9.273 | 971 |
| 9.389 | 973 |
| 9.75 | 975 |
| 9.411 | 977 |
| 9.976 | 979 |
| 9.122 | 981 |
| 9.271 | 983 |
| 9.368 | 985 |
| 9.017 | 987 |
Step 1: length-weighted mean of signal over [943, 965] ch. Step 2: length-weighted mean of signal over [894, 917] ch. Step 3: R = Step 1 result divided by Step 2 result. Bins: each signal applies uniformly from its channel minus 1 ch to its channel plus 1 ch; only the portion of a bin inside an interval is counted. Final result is 1.0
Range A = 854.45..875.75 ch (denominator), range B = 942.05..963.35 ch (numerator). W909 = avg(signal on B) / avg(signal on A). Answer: 0.92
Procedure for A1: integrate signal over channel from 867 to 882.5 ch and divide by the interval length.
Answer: 10.4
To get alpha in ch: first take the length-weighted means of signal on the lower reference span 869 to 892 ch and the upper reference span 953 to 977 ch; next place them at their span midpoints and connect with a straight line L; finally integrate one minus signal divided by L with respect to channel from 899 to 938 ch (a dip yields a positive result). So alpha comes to 1.86 ch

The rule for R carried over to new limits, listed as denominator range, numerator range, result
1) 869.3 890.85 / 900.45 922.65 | 0.94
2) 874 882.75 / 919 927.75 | 0.89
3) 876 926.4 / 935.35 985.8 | 0.95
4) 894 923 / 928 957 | 0.96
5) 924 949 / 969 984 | 1.03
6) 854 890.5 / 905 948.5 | 0.91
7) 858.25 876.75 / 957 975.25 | 0.92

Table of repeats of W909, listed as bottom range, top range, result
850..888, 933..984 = 0.91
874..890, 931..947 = 0.89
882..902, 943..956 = 0.94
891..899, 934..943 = 0.91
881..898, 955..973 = 0.93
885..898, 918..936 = 0.92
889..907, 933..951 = 0.93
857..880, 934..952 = 0.89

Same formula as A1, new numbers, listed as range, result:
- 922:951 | 9.23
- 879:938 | 9.71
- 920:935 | 9.28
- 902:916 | 9.76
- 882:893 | 10.2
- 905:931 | 9.53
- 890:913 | 9.81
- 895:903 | 9.8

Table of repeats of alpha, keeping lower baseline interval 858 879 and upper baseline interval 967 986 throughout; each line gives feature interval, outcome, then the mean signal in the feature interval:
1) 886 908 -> 0.3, 9.93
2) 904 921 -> 0.5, 9.69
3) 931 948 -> 1.0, 9.2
